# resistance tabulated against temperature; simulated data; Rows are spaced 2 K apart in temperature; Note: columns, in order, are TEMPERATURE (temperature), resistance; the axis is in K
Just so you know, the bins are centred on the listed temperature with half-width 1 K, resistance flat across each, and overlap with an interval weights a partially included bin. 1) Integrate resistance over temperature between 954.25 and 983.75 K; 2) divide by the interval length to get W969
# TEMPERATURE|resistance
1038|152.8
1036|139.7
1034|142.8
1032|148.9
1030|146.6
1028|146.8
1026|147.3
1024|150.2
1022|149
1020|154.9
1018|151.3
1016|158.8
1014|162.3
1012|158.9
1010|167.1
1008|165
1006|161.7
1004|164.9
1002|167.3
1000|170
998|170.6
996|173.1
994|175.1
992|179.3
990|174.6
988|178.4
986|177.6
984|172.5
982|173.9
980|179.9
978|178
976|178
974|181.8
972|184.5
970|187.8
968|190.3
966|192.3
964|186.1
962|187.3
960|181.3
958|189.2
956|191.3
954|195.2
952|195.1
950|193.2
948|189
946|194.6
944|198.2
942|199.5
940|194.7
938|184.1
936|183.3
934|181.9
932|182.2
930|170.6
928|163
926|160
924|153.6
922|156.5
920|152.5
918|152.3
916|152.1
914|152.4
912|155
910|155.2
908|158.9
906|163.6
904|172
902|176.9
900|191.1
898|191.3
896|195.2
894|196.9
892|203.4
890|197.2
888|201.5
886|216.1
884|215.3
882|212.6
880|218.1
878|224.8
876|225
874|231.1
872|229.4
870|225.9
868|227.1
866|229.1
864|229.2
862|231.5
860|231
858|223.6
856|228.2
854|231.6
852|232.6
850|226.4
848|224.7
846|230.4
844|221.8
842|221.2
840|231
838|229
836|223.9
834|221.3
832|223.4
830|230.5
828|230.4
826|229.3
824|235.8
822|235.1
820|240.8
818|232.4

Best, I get 184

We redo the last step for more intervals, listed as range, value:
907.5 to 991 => 178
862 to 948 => 190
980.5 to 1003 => 174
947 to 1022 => 176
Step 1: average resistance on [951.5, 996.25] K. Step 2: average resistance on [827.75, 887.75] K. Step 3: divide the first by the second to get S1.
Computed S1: 0.81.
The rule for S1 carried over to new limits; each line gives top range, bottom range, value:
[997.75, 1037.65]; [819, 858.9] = 0.68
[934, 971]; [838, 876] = 0.84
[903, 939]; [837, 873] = 0.72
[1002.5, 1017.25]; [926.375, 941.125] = 0.91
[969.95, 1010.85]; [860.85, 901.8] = 0.81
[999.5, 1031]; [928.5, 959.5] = 0.83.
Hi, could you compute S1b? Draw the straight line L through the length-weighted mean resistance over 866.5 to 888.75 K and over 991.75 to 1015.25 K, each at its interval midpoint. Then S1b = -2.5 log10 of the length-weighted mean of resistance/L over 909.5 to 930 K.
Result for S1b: 0.29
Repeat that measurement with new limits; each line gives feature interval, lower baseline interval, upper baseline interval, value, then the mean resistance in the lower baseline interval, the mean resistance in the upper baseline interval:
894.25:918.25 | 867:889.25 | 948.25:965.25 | 0.23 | 220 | 190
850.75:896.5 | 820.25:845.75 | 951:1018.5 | -0.03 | 228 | 177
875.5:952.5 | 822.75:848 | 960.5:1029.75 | 0.09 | 227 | 170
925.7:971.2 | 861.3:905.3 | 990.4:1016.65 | 0.00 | 210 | 168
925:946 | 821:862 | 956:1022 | 0.06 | 228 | 174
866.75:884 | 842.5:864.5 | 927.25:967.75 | -0.02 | 228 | 188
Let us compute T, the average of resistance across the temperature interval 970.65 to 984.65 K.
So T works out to 179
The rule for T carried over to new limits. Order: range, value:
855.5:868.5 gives 229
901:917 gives 161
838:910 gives 213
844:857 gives 228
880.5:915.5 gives 186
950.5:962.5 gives 190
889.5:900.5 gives 196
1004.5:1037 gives 153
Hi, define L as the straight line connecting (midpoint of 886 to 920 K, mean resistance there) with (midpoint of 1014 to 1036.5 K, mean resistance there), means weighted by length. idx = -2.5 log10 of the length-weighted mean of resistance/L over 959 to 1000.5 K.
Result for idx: -0.13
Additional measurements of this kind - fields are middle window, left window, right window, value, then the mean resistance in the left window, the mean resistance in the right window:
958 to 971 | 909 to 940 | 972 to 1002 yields -0.10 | 165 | 176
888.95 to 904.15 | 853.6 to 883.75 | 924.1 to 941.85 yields 0.07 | 226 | 177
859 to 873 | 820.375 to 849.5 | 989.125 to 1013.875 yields -0.06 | 228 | 169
